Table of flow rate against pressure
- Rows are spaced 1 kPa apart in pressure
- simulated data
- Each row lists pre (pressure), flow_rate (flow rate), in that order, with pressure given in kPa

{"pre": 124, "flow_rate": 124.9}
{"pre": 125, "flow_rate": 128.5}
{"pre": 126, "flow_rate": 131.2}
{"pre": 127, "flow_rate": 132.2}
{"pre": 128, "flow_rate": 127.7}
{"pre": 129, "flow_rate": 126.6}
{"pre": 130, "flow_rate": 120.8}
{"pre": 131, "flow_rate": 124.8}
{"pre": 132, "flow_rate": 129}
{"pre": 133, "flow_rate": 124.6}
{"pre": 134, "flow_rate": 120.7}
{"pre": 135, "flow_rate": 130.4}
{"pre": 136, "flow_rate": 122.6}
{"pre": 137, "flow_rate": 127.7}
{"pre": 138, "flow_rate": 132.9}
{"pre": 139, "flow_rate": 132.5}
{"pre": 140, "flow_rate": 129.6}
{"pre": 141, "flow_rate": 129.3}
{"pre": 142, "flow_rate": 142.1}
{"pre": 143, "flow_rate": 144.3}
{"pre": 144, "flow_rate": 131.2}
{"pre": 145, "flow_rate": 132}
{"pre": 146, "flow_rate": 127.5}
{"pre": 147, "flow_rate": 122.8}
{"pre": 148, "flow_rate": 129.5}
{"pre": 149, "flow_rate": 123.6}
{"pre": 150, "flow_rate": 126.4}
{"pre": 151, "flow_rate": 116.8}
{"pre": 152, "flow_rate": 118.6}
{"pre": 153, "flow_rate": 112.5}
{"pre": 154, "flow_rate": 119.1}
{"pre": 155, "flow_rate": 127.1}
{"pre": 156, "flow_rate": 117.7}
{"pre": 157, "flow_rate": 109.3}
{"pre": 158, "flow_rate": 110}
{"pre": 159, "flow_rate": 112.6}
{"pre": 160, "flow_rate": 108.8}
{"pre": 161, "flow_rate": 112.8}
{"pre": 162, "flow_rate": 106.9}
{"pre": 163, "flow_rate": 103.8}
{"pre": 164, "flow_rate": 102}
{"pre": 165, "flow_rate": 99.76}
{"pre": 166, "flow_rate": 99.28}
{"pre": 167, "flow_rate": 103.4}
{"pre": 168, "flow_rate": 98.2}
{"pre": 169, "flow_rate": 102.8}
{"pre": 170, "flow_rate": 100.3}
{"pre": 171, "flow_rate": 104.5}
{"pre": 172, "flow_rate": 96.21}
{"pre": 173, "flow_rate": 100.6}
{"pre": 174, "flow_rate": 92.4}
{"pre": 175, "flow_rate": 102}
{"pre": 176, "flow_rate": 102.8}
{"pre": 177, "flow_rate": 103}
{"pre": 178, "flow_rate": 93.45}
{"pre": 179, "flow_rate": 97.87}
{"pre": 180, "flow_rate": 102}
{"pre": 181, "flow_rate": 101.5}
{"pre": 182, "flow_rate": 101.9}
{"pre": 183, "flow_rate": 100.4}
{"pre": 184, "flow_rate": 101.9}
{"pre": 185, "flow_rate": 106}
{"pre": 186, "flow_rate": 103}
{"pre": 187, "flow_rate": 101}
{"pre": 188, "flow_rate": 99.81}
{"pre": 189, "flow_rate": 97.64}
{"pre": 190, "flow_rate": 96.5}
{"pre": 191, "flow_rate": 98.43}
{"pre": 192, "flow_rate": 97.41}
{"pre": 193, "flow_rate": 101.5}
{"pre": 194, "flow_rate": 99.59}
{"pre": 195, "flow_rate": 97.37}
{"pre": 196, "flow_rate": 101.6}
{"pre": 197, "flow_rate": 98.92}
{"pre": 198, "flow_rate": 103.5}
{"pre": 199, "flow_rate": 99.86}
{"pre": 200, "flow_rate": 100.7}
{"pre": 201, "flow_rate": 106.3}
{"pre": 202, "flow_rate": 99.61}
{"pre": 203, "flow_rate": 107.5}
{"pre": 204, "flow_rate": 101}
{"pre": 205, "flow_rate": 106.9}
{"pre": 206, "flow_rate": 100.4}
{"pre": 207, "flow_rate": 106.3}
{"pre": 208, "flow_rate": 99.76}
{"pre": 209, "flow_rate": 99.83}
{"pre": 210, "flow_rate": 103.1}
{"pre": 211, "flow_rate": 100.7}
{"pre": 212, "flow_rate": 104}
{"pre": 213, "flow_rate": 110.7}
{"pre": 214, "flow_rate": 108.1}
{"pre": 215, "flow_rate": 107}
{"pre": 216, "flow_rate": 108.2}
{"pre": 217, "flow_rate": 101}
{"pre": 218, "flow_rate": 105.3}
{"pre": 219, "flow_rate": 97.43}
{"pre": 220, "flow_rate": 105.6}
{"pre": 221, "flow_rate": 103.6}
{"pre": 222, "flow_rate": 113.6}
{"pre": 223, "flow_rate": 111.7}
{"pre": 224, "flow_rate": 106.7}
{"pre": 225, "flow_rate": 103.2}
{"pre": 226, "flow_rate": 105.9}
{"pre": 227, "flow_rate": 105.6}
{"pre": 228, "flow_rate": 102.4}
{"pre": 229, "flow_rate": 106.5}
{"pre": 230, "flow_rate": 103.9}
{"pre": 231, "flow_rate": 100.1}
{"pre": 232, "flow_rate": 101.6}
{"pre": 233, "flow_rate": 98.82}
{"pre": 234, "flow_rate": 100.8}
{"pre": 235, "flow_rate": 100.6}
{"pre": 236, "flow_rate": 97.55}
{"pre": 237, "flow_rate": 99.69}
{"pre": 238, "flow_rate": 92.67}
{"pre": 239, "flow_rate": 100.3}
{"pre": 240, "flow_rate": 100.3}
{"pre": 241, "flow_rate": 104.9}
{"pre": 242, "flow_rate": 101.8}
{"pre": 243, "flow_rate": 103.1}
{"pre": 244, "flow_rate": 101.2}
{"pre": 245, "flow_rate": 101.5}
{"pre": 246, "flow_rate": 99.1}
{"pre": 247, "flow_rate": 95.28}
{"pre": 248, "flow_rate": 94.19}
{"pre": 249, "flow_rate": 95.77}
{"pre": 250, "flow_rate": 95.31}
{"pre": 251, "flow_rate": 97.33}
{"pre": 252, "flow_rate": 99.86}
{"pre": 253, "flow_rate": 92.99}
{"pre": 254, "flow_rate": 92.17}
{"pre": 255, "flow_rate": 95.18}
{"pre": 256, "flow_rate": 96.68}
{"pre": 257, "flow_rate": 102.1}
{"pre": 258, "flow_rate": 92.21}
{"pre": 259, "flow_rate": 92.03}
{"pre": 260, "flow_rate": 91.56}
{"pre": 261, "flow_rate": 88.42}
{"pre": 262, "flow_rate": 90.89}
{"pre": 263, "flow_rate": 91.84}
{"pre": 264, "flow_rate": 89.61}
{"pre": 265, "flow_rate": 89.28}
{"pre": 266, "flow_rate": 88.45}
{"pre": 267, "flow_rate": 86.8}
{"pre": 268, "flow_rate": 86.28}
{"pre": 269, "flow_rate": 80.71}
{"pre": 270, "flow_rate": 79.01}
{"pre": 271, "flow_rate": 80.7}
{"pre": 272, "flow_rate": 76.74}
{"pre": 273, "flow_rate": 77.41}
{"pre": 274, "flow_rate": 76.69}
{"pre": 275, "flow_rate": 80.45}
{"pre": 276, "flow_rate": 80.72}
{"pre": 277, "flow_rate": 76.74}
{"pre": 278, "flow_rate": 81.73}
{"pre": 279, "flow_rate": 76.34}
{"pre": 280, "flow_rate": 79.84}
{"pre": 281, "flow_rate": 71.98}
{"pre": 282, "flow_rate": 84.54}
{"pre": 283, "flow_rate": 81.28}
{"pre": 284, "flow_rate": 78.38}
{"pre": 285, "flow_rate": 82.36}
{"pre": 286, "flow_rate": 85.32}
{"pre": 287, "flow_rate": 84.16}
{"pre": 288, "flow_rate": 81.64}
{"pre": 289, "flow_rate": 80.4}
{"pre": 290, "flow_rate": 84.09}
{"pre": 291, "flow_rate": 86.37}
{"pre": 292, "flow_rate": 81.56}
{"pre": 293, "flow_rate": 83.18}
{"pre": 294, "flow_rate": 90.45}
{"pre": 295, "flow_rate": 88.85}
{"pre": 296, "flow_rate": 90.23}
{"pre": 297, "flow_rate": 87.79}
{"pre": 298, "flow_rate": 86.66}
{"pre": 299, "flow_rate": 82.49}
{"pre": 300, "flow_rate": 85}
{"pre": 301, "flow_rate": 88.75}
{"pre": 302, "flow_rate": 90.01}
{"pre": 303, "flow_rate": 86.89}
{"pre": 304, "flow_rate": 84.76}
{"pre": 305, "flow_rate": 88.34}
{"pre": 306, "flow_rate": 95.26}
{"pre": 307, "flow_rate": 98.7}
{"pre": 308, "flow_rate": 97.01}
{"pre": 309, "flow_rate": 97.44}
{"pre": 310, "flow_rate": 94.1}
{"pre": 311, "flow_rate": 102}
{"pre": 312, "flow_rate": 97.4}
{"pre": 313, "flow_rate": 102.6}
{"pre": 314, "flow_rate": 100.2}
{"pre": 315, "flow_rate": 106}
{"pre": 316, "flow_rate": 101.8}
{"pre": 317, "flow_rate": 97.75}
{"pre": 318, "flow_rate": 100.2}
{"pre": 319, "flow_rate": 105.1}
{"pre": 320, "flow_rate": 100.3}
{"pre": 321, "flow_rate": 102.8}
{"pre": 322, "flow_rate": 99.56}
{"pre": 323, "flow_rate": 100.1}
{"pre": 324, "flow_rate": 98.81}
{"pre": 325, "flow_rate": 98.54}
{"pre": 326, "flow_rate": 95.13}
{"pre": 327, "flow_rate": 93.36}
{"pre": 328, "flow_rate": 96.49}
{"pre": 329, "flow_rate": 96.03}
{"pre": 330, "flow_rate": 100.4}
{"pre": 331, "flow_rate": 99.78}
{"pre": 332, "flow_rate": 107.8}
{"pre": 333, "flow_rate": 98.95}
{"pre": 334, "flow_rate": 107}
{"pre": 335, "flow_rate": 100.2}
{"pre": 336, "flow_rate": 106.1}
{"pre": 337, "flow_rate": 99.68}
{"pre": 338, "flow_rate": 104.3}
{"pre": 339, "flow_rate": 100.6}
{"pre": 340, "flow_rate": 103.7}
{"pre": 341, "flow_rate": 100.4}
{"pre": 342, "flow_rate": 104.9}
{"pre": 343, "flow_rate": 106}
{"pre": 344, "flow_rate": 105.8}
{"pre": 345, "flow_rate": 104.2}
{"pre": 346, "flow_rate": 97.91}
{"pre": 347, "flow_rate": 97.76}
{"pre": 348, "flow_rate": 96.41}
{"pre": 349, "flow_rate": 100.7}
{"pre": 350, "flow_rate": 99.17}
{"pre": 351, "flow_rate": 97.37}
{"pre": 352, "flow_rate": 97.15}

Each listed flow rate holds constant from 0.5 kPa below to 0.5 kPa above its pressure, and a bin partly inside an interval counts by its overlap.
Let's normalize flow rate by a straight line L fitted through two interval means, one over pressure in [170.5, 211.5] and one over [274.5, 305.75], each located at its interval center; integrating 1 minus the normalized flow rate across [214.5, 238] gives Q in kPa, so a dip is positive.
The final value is -2.2 kPa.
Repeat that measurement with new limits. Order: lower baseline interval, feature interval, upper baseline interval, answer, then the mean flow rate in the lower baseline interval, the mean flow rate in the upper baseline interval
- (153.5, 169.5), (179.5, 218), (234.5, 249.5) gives 0.71 kPa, 108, 99.2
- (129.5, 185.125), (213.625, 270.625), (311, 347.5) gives 5.04 kPa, 114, 101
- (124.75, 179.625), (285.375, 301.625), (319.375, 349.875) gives 2.95 kPa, 117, 101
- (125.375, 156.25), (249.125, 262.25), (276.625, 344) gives 1.23 kPa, 127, 93.4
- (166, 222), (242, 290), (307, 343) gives 6.26 kPa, 102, 101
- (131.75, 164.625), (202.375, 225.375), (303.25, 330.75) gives 1.62 kPa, 122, 98.1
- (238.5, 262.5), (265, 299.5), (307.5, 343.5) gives 5.60 kPa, 96.8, 101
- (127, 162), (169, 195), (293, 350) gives 4.04 kPa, 124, 97.6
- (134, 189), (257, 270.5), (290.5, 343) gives 1.75 kPa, 112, 96.5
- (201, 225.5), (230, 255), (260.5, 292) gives -1.14 kPa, 105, 82.5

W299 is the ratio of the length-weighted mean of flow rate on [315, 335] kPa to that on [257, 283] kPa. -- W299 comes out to 1.19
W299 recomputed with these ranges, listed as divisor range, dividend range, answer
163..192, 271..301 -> 0.82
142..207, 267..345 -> 0.86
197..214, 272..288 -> 0.77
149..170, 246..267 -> 0.85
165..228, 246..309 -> 0.85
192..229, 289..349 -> 0.93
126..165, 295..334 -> 0.78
